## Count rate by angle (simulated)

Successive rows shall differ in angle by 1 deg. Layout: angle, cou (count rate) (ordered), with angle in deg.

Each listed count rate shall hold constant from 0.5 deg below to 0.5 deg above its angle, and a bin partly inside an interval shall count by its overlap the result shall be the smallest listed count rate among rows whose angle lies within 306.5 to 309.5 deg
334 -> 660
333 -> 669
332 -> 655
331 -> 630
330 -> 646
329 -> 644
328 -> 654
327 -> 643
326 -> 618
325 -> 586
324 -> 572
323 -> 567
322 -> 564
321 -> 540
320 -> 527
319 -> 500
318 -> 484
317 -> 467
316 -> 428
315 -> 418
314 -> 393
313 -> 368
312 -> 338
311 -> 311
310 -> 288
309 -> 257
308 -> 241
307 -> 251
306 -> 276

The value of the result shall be 241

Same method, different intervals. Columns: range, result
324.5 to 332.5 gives 586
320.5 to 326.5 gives 540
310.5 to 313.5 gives 311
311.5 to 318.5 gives 338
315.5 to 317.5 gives 428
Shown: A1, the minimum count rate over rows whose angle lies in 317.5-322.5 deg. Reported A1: 484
